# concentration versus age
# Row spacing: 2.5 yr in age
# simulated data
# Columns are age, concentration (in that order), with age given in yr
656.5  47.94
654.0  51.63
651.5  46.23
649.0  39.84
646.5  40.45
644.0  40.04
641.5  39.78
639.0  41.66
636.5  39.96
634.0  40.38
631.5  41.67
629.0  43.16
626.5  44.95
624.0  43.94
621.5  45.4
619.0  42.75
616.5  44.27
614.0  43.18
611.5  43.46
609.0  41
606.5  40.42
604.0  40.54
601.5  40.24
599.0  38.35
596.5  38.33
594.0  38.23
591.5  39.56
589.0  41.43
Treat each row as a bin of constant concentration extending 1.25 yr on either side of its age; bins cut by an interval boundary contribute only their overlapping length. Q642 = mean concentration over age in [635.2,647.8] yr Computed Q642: 40.4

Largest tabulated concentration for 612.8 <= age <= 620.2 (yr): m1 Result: 44.27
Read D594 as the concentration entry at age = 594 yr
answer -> 38.23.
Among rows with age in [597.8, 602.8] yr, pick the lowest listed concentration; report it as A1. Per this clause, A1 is 38.35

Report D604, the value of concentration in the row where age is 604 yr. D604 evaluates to 40.54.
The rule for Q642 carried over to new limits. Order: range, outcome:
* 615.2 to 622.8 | 44.1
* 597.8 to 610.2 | 40.1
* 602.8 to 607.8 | 40.5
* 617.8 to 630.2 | 44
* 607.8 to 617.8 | 43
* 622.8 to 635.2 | 42.8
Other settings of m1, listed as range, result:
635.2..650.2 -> 41.66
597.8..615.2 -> 43.46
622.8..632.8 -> 44.95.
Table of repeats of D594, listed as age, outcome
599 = 38.35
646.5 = 40.45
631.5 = 41.67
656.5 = 47.94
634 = 40.38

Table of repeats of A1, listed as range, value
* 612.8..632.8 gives 41.67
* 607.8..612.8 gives 41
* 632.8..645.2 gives 39.78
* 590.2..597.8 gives 38.23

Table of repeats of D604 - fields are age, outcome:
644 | 40.04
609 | 41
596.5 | 38.33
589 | 41.43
